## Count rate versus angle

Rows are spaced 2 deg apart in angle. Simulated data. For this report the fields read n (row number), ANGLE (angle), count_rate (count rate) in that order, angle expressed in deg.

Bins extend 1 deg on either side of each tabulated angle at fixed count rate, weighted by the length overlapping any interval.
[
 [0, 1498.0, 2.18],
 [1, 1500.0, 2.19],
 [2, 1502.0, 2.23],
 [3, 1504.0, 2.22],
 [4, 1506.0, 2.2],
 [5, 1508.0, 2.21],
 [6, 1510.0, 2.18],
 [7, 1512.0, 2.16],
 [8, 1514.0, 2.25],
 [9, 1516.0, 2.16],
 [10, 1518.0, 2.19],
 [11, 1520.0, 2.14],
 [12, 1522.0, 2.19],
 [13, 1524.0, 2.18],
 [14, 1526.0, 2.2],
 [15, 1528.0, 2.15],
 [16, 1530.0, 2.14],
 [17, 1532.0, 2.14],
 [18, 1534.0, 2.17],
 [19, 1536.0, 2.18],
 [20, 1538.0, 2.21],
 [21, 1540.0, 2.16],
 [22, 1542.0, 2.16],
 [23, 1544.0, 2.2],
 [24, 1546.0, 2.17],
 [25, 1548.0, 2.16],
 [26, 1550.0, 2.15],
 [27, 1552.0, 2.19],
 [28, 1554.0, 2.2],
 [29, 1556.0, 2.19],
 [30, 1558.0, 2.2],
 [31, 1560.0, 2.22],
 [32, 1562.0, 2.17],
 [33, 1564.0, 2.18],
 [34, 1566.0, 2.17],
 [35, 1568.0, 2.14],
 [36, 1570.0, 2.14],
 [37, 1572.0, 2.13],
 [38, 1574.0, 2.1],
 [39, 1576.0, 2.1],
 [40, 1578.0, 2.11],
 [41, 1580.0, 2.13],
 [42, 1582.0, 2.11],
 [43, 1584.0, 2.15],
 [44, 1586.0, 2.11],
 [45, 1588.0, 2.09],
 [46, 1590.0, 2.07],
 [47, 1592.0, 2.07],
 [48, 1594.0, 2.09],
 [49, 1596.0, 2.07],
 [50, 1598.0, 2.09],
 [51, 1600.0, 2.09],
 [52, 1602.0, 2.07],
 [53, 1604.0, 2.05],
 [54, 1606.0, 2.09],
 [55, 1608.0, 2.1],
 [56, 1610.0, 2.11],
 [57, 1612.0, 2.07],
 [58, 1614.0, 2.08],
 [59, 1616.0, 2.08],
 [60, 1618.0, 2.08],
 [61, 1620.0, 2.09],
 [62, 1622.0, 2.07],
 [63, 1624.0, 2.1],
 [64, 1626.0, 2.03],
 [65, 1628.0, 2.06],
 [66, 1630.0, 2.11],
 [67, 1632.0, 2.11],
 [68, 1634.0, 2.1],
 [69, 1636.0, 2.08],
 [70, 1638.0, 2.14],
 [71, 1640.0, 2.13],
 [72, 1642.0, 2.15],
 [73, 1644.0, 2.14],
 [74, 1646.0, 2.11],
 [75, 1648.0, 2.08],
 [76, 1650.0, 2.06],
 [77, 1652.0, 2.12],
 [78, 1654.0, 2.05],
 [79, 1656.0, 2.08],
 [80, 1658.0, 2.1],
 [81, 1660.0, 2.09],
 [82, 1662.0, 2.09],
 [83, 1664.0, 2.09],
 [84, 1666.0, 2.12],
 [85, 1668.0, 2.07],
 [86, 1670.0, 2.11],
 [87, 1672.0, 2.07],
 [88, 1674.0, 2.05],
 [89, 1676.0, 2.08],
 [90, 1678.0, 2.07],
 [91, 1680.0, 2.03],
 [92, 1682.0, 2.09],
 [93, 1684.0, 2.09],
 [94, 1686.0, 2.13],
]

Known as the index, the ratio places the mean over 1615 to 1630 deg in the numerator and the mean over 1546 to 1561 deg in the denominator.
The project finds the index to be 0.95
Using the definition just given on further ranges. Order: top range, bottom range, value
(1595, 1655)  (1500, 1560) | 0.96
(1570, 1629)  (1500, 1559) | 0.96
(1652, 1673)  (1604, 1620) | 1.00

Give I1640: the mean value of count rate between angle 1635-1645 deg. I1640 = 2.13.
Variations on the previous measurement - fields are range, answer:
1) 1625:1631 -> 2.07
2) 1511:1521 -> 2.18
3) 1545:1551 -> 2.16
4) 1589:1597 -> 2.08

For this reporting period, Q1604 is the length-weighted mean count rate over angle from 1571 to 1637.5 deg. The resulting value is 2.09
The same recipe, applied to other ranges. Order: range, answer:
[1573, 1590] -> 2.11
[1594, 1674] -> 2.09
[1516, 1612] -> 2.14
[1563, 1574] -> 2.15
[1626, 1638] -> 2.09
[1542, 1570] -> 2.18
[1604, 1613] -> 2.09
